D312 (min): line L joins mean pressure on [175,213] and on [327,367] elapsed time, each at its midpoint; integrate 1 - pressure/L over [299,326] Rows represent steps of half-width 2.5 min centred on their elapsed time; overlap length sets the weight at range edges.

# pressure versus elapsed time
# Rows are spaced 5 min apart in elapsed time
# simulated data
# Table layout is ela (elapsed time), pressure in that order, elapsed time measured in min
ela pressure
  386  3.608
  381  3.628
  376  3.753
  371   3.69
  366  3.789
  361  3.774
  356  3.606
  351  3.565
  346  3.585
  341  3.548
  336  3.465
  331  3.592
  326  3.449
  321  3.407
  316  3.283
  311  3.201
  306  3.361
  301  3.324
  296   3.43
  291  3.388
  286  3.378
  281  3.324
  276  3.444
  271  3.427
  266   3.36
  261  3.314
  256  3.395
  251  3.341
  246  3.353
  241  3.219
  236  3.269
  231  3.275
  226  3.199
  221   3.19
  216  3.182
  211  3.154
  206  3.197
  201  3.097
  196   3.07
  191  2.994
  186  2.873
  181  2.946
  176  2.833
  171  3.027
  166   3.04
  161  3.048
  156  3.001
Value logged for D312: 1.1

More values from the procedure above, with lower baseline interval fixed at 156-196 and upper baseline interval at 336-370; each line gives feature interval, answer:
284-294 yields 0.03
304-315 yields 0.61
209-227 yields -0.28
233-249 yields -0.33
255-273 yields -0.38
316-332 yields 0.38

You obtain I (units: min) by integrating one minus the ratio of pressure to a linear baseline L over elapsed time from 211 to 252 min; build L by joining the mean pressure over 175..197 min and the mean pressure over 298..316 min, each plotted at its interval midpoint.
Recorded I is -2.2 min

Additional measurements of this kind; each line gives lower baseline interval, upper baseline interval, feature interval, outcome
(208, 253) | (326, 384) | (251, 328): 1.3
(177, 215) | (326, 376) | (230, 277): -1.2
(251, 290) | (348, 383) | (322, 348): 0.5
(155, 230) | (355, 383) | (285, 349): 1.9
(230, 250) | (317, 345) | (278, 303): 0.2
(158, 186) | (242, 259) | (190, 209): 0.0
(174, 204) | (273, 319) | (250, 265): -0.6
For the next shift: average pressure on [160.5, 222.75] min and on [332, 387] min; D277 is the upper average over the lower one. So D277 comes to 1.2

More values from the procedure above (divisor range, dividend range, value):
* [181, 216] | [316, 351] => 1.14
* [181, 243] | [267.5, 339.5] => 1.08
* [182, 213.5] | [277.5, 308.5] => 1.10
